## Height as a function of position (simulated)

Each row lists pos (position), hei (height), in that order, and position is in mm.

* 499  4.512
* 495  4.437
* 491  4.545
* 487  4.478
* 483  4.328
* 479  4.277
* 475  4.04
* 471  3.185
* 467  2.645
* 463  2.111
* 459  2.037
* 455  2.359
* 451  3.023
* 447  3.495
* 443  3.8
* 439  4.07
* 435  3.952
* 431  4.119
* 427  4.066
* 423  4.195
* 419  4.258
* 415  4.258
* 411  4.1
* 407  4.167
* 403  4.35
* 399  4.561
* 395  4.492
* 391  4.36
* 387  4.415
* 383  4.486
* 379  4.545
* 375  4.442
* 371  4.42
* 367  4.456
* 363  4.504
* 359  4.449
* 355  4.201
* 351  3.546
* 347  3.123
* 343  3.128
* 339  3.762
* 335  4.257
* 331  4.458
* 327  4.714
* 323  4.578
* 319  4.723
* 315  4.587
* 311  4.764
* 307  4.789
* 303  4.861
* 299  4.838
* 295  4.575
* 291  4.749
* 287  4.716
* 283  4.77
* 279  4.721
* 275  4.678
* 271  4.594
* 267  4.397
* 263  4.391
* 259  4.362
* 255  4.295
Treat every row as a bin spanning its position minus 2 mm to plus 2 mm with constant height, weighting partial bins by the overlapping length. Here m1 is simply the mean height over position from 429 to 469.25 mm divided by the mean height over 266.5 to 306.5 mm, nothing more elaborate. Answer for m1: 0.7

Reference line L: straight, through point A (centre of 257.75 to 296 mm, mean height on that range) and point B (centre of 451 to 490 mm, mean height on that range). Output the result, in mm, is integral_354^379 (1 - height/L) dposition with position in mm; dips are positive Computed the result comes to -2.7 mm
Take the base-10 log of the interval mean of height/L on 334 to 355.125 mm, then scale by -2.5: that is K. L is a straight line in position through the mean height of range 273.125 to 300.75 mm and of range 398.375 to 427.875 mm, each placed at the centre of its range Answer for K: 0.24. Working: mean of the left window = 4.72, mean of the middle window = 3.59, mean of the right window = 4.24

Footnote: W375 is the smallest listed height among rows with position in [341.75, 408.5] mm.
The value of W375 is 3.123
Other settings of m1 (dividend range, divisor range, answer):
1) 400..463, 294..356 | 0.86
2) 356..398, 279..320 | 0.94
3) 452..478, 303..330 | 0.60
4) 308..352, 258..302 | 0.90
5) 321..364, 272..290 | 0.86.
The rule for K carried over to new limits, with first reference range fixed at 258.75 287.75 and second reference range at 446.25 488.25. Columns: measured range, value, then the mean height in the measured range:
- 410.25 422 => -0.17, 4.22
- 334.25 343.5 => 0.11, 3.74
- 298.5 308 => -0.11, 4.83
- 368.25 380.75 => -0.15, 4.47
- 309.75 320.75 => -0.09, 4.69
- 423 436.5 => -0.16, 4.07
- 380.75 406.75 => -0.18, 4.43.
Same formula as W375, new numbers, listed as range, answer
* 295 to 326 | 4.575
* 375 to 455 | 2.359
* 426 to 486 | 2.037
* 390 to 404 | 4.35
